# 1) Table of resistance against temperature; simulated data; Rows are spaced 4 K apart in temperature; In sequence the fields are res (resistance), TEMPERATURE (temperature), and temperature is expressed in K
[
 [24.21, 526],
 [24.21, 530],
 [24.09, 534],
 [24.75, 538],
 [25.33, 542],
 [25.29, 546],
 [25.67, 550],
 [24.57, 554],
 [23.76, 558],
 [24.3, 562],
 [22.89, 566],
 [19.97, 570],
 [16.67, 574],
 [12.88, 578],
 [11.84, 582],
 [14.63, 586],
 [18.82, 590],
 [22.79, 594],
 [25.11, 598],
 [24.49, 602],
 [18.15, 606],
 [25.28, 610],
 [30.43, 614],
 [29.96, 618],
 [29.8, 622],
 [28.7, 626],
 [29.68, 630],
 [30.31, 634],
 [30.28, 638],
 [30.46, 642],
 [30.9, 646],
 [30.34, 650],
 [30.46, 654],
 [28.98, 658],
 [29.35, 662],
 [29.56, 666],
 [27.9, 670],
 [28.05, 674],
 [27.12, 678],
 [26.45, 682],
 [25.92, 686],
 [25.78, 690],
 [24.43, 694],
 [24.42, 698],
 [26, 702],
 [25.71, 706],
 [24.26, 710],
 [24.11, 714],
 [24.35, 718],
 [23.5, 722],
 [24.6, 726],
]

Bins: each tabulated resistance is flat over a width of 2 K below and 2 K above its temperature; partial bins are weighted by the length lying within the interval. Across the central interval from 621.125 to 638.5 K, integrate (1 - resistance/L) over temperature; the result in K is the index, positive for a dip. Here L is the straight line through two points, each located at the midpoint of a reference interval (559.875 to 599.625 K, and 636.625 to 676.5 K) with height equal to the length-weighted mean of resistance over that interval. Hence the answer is -2.57 K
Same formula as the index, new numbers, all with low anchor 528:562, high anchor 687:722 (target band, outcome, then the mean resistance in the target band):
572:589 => 7.2 K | 14.3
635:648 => -3.0 K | 30.5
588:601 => 1.2 K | 22.4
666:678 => -1.6 K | 28.1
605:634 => -3.7 K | 27.9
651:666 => -2.9 K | 29.6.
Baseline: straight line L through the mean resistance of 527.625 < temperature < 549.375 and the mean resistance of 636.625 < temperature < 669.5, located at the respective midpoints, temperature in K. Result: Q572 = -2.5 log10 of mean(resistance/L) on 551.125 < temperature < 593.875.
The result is 0.33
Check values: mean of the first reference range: 24.8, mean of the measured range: 19.3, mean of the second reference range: 29.9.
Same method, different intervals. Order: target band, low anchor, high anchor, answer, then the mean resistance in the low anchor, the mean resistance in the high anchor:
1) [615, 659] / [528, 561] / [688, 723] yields -0.210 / 24.7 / 24.8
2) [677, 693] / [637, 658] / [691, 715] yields 0.021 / 30.4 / 24.9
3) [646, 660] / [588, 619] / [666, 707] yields -0.180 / 24.2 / 26.4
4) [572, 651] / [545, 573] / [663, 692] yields 0.036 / 23.5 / 27.3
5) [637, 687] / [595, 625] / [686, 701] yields -0.137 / 26.1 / 25.1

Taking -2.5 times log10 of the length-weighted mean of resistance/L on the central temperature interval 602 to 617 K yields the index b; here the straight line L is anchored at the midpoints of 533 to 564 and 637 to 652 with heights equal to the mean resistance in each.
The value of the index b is 0.14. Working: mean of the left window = 24.7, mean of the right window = 30.5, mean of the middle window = 25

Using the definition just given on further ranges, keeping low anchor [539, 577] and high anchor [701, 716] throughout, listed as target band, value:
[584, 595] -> 0.261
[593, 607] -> 0.026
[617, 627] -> -0.234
